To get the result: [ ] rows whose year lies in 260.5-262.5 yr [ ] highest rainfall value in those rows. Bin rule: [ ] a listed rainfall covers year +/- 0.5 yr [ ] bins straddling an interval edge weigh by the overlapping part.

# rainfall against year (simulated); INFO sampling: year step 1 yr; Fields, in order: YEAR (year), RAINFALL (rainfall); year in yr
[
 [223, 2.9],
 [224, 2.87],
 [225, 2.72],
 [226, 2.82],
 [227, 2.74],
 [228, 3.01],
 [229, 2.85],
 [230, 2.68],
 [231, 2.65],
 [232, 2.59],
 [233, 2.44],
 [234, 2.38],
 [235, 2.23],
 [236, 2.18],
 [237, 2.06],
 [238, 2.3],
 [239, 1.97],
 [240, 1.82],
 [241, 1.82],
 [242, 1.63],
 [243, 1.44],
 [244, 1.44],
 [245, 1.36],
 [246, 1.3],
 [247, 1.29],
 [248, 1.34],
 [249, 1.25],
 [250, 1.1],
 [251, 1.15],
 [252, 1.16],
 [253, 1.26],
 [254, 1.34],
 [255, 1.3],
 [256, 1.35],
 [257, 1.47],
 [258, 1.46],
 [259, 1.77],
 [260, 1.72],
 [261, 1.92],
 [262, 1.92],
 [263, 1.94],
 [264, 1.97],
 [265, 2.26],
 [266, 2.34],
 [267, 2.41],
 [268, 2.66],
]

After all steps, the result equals 1.92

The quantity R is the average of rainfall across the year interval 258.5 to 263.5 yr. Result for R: 1.85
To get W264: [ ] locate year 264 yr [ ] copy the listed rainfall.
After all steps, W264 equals 1.97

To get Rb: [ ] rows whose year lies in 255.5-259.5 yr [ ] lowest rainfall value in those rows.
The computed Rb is 1.35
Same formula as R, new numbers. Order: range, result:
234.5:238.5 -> 2.19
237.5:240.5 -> 2.03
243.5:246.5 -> 1.37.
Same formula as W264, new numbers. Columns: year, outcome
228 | 3.01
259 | 1.77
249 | 1.25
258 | 1.46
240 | 1.82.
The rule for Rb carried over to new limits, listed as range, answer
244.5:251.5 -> 1.1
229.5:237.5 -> 2.06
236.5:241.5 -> 1.82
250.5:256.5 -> 1.15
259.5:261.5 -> 1.72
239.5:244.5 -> 1.44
